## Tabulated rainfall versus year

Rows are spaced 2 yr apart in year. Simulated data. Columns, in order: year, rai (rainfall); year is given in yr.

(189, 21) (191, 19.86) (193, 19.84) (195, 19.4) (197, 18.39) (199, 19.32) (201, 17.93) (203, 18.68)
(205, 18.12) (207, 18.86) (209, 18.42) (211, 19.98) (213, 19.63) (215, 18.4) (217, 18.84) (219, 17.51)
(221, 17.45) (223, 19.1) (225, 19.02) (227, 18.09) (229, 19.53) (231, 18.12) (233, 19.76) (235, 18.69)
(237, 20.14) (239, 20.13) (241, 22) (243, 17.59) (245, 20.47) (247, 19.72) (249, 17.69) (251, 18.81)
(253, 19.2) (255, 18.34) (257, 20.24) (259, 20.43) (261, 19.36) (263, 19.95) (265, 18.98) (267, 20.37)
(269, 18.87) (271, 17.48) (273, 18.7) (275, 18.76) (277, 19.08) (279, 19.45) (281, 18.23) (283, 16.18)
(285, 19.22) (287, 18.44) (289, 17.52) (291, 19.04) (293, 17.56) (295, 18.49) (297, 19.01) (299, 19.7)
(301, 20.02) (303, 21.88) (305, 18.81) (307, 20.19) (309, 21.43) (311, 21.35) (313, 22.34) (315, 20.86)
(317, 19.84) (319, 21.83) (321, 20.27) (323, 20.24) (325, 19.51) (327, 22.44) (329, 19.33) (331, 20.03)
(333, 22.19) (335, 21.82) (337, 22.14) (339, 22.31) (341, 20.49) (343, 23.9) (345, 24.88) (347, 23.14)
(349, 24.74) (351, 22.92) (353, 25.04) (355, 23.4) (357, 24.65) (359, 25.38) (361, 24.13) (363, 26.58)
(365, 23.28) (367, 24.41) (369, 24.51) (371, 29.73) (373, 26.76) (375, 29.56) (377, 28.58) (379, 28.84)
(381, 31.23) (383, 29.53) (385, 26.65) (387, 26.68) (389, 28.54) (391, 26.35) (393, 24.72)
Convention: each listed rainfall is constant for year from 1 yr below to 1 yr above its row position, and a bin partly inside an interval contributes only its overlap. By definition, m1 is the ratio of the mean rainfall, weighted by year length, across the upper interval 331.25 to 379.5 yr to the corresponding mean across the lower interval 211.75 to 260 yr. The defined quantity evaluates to 1.29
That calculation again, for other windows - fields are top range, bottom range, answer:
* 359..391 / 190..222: 1.45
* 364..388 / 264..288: 1.47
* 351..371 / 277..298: 1.35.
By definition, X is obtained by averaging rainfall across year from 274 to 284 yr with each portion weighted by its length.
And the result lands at 18.3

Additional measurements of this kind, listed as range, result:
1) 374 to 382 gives 29.6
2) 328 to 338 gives 21.1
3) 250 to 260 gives 19.4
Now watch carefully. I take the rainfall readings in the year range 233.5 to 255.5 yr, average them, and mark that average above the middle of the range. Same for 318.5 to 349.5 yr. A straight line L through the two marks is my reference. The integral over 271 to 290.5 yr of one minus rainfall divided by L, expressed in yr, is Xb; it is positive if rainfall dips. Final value 1.9 yr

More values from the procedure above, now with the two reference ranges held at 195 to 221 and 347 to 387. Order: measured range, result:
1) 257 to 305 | 6.74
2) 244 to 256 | 0.94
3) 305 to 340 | 4.52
